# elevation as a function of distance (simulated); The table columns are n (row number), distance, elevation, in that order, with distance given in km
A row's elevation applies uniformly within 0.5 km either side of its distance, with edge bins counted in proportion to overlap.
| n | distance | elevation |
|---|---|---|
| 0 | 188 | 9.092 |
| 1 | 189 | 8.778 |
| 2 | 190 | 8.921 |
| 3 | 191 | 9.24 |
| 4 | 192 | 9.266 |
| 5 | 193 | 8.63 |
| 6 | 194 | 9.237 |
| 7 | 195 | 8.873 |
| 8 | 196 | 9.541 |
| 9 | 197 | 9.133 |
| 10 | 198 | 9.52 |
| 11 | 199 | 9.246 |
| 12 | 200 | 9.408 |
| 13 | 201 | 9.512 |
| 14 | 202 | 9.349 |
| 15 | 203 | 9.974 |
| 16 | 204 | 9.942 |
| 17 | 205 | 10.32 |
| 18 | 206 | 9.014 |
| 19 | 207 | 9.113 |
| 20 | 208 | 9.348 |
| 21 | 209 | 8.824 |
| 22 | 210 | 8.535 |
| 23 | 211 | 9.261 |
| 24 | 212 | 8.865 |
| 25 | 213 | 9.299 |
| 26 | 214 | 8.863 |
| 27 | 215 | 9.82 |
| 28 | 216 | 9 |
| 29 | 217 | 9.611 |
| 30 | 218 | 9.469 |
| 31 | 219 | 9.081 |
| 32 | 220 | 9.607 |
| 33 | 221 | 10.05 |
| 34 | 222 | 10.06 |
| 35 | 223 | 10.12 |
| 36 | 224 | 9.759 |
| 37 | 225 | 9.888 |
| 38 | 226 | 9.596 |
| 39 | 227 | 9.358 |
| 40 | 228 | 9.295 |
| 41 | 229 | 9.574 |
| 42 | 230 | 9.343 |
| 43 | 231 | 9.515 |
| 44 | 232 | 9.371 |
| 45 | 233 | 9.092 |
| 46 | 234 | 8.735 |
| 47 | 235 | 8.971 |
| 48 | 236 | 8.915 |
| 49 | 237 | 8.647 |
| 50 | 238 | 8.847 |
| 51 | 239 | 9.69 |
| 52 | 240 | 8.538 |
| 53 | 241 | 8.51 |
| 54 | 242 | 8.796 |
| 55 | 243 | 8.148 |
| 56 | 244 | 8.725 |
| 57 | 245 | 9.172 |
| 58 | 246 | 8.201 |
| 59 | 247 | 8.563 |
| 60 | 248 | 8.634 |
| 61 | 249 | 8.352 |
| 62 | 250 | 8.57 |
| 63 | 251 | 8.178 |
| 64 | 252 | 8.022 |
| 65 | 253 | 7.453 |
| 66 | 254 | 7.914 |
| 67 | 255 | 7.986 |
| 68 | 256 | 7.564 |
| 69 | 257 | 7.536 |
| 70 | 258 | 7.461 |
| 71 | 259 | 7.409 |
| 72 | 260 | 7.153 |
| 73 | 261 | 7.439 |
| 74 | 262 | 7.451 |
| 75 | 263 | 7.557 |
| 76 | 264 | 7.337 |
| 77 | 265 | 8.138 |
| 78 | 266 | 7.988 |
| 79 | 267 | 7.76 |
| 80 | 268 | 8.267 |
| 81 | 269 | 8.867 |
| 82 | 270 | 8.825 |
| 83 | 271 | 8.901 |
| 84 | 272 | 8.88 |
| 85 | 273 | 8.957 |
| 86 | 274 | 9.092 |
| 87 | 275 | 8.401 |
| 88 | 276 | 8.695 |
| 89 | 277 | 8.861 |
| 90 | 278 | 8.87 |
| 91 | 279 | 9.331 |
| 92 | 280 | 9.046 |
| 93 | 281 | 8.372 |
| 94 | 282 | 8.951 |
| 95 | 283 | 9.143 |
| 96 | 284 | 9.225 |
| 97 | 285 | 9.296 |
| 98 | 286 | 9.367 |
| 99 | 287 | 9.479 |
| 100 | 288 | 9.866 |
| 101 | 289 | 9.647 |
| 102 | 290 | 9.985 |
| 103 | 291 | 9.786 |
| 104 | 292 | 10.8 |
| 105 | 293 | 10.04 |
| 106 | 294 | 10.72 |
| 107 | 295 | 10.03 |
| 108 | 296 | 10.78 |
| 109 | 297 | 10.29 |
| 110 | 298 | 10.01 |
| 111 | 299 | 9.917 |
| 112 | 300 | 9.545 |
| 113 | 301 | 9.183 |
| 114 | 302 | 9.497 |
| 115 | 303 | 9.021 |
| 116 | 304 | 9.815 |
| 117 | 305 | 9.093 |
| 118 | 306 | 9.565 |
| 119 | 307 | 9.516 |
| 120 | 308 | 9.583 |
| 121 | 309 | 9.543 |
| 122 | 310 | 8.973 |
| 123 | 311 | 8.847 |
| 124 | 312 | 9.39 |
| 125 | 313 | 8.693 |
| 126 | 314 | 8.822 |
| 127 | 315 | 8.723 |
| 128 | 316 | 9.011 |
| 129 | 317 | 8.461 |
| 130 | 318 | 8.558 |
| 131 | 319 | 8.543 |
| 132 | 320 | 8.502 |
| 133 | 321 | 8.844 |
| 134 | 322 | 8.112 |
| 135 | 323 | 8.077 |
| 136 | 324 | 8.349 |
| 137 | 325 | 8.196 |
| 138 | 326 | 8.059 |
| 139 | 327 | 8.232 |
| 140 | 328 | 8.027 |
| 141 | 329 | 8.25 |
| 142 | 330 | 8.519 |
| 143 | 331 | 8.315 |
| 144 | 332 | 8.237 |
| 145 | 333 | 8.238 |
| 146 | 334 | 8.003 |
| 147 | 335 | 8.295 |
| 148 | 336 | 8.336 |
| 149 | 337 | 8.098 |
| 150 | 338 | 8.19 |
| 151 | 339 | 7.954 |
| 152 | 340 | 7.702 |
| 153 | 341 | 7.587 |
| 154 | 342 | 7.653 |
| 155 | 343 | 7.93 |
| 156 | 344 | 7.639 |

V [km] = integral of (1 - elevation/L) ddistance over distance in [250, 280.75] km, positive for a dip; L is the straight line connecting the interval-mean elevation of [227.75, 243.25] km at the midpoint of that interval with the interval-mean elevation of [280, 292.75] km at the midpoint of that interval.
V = 3.7 km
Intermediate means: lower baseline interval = 9.01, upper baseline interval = 9.49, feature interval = 8.19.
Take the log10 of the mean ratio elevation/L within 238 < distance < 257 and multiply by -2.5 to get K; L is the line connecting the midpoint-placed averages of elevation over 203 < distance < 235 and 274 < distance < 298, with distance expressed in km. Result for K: 0.13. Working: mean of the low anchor 9.41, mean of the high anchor 9.52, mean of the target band 8.38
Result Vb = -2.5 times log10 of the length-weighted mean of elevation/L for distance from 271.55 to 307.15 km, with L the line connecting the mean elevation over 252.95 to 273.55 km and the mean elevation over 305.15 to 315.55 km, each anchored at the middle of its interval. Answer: -0.10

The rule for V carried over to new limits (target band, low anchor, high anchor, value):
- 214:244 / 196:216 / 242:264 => -2.1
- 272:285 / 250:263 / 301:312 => -0.8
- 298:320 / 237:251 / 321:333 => -2.2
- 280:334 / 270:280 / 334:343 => -4.4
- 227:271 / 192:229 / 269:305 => 4.8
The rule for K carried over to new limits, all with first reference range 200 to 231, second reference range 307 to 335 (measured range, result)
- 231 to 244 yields 0.05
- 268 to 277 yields 0.02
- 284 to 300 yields -0.13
